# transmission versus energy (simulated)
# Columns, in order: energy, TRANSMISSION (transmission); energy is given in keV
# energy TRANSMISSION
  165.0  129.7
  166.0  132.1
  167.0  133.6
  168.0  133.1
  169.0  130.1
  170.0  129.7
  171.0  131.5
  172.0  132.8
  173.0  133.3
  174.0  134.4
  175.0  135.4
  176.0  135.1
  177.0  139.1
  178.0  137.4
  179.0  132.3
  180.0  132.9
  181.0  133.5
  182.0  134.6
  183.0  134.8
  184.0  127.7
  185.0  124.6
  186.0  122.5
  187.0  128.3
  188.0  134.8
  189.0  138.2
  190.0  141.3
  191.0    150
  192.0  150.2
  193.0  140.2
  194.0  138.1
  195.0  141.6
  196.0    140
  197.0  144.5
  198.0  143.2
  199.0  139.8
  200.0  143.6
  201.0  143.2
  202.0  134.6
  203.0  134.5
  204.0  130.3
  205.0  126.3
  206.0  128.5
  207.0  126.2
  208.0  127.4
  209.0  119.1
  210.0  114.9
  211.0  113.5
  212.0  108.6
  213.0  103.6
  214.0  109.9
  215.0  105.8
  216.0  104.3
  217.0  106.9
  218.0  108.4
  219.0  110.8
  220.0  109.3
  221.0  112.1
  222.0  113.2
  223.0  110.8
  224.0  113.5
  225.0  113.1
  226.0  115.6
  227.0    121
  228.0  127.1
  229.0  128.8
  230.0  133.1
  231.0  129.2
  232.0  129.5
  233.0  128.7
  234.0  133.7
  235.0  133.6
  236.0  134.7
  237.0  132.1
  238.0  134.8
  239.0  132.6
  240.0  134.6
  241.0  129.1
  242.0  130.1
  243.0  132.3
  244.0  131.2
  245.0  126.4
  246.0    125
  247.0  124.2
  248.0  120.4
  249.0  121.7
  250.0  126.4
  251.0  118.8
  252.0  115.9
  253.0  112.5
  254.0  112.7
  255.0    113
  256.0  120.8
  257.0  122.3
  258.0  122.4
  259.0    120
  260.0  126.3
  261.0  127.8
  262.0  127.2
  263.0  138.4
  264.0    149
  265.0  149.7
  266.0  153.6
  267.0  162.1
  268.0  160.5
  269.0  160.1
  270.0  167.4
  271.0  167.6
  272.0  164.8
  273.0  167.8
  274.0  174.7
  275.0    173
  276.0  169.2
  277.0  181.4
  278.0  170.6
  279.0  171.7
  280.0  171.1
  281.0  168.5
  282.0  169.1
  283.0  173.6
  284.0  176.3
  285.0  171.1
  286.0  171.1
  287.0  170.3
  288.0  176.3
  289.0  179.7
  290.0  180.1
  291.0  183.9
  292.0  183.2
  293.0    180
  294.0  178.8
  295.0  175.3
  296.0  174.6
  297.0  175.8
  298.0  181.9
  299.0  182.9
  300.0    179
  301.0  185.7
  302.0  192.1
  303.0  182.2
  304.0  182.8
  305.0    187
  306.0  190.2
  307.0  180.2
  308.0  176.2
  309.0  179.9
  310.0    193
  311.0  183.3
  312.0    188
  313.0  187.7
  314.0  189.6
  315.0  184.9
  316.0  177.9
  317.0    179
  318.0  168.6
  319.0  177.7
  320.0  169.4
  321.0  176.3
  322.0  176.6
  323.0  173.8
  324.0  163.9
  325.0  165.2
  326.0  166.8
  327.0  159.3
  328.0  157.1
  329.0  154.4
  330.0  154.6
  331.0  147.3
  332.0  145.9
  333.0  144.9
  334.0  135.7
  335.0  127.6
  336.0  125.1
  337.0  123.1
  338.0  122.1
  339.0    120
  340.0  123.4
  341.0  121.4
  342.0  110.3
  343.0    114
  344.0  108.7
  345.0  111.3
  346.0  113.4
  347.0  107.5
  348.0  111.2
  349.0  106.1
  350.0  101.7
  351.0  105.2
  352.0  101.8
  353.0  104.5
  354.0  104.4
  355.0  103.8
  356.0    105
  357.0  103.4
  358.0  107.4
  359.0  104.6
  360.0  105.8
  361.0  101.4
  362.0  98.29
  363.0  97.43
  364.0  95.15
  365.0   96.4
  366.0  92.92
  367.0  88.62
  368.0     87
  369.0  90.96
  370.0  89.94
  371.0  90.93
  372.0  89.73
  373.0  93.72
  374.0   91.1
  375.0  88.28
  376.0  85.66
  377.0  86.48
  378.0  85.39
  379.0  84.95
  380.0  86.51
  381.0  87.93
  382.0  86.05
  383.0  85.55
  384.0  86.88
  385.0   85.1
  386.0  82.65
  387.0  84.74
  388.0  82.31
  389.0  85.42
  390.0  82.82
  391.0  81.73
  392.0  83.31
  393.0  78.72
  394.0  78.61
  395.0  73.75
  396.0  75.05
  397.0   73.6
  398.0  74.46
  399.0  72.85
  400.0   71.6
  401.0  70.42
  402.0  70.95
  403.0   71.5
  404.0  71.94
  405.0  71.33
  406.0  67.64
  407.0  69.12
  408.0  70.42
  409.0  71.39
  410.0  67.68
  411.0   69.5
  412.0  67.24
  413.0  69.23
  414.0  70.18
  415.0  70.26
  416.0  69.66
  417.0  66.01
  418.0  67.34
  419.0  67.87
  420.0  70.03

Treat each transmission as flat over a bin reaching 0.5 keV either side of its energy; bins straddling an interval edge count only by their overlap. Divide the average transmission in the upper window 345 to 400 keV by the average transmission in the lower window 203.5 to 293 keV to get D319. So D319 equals 0.67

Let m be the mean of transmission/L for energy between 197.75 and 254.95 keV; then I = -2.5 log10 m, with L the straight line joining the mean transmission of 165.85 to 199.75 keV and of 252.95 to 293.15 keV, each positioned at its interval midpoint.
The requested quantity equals 0.18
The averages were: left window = 136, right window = 157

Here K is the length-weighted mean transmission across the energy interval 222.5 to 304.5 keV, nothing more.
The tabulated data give 149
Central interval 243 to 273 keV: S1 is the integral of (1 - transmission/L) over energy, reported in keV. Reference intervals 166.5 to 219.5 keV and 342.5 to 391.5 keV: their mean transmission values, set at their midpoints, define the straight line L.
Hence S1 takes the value -4.6 keV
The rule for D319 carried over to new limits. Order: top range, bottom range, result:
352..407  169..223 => 0.68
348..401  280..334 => 0.52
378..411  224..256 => 0.62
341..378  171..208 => 0.74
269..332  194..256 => 1.41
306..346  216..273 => 1.20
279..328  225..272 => 1.35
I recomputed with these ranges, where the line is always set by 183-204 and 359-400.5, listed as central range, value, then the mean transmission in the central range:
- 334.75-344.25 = -0.22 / 120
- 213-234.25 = 0.11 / 117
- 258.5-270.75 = -0.23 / 146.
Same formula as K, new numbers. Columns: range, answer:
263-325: 175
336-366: 108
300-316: 185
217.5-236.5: 121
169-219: 130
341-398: 93.7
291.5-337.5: 171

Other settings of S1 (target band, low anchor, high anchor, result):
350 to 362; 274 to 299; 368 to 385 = 0.43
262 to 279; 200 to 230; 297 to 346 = -2.62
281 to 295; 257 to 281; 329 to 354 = -2.89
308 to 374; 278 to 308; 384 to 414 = 1.32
